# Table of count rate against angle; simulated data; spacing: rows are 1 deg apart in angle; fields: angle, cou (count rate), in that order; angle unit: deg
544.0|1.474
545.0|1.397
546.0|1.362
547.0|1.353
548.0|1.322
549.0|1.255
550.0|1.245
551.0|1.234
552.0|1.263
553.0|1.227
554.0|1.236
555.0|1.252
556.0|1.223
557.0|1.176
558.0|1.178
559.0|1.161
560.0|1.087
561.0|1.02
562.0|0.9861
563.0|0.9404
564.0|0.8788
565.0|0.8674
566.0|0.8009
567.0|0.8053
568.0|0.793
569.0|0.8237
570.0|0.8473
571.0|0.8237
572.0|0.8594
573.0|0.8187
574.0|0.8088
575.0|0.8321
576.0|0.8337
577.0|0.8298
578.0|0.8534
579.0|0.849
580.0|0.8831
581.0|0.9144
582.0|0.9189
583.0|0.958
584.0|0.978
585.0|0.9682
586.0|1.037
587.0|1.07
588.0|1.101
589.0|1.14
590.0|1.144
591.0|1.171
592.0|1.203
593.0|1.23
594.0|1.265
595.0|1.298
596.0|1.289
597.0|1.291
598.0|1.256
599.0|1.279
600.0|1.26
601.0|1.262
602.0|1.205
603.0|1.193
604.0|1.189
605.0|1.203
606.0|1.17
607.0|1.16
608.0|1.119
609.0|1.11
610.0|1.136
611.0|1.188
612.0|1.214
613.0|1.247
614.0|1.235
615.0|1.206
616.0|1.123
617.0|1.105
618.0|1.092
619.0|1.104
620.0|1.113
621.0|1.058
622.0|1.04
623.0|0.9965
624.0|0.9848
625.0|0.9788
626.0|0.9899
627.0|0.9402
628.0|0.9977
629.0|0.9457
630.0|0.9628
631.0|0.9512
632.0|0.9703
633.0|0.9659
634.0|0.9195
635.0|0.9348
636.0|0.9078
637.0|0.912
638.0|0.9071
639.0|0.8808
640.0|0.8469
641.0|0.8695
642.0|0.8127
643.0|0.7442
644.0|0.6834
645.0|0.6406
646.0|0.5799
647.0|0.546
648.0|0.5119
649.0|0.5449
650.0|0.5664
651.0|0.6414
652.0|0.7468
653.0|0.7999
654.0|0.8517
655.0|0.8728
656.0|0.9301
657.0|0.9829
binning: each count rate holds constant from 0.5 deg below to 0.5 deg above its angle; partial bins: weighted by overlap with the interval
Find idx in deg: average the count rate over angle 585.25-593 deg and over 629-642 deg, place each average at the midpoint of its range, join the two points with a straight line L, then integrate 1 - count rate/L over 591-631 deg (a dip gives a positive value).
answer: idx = -4.4 deg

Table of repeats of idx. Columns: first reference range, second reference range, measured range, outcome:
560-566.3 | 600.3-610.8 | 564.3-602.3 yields 1.5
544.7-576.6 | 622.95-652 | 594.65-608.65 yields -4.4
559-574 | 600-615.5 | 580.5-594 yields -0.4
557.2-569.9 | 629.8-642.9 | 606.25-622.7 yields -4.0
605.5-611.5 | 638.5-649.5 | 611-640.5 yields -3.0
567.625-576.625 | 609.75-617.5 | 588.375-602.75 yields -2.9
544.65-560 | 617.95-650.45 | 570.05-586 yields 3.5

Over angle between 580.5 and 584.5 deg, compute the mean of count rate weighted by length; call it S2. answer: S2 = 0.942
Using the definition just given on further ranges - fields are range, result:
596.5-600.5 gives 1.27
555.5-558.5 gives 1.19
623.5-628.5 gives 0.978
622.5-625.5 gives 0.987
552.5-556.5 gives 1.23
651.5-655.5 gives 0.818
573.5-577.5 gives 0.826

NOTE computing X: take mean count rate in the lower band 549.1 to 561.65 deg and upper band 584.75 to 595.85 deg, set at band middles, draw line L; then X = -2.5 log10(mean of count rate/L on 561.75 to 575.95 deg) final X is 0.36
